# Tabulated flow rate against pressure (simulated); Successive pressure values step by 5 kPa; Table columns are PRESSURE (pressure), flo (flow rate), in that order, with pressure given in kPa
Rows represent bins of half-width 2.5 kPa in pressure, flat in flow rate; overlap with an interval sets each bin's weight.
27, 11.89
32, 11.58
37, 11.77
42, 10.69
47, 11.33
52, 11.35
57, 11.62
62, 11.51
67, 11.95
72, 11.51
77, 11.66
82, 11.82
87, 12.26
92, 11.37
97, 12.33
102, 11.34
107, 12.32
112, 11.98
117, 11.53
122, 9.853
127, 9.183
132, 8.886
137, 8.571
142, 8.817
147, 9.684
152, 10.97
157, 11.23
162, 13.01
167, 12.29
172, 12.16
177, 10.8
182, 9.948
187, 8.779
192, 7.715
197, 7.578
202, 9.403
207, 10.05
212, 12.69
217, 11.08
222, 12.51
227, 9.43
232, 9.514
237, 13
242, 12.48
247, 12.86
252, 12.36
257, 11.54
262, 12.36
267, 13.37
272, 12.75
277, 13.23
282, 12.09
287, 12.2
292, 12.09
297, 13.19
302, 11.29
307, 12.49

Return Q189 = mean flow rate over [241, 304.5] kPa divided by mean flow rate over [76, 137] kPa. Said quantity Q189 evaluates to 1.12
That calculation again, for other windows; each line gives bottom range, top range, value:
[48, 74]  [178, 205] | 0.76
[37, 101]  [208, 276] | 1.03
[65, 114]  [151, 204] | 0.87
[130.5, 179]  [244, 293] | 1.17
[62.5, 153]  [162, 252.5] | 0.99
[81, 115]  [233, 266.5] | 1.04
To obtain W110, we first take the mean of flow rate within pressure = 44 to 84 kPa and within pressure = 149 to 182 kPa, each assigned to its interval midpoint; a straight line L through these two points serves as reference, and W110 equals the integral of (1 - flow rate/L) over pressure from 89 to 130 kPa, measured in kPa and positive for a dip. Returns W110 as 1.3 kPa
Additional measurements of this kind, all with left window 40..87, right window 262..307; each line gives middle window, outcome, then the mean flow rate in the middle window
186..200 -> 4.8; 7.99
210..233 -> 2.1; 11.1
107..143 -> 5.4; 10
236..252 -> -0.5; 12.7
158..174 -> -0.5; 12.4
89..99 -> -0.1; 11.8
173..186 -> 1.8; 10.4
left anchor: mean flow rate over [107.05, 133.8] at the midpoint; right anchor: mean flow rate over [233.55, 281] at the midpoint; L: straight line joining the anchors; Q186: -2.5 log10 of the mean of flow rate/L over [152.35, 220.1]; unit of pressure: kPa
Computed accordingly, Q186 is 0.09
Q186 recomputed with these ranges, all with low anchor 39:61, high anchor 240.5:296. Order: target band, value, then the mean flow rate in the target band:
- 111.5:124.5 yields 0.06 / 11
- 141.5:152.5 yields 0.20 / 9.8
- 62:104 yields -0.03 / 11.8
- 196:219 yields 0.18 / 10.3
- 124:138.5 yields 0.30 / 8.93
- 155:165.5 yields -0.03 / 12.2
